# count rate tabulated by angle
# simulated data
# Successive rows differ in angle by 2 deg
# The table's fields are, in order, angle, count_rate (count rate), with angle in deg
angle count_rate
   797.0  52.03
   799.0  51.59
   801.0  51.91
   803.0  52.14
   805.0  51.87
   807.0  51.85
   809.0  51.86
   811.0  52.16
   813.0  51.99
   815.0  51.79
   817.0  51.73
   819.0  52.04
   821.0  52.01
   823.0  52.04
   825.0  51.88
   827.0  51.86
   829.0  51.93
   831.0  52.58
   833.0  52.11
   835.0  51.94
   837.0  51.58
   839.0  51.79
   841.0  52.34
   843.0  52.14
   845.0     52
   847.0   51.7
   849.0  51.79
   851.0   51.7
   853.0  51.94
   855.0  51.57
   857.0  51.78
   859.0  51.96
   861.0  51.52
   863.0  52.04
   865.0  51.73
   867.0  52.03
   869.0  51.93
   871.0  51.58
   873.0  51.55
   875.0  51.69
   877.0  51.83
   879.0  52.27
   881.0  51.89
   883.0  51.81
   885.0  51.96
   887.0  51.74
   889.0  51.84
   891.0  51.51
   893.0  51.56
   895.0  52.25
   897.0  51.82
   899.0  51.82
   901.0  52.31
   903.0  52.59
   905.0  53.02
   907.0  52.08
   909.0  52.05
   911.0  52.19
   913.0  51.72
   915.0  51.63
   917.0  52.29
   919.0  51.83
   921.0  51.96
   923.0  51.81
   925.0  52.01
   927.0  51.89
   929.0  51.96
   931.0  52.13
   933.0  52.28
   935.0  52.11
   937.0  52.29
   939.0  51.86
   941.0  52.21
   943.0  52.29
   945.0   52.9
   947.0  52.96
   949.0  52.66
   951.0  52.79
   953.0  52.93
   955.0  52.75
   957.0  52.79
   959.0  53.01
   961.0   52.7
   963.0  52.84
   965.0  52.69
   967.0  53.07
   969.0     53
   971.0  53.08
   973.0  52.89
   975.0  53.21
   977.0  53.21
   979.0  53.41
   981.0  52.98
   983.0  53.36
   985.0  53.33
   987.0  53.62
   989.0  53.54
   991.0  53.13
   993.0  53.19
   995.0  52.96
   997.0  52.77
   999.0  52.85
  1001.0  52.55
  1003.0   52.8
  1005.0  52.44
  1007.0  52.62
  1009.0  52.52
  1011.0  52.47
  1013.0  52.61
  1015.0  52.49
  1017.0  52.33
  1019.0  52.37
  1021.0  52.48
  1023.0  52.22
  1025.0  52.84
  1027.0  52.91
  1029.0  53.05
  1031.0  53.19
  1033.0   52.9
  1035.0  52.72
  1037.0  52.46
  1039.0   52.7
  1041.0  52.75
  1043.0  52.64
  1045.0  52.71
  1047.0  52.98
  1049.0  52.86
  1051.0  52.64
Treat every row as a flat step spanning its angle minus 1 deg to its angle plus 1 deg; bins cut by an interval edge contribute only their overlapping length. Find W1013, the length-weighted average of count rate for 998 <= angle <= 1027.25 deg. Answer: 52.6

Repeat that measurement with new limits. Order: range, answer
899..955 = 52.3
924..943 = 52.1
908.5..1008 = 52.6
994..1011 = 52.7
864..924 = 51.9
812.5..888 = 51.9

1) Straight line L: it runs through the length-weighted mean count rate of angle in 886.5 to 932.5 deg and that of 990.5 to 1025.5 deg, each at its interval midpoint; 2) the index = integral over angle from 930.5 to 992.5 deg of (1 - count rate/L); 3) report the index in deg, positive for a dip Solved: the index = -0.6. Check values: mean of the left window 52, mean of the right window 52.6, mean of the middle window 52.8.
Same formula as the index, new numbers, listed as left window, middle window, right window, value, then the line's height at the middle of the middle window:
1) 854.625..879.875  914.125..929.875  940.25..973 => 0.1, 52.4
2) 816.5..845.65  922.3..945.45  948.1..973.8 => 0.2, 52.7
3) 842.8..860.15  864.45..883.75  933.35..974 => 0.1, 52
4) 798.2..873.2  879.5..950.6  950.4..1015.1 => 0.5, 52.5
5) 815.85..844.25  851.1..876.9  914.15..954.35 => 0.1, 52.1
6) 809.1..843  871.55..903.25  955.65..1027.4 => 0.3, 52.3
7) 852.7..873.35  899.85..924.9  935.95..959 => 0.1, 52.3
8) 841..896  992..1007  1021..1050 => -0.1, 52.6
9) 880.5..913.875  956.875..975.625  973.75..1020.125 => -0.1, 52.6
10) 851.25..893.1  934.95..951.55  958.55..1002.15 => 0.1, 52.6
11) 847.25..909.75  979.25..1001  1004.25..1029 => -0.3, 52.4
